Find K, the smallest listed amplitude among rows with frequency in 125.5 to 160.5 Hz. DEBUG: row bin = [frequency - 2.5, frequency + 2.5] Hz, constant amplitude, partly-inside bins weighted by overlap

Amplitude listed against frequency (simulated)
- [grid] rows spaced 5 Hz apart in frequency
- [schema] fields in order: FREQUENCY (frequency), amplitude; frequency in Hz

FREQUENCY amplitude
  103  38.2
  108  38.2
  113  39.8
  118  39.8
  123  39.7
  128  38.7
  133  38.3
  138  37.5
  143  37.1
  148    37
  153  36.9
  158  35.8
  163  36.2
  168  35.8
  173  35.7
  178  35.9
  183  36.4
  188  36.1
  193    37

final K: 35.8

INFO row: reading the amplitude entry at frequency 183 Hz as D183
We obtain 36.4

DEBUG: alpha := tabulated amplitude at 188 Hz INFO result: 36.1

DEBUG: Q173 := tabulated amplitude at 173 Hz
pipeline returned 35.7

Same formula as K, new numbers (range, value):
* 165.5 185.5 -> 35.7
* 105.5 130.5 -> 38.2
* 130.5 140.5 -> 37.5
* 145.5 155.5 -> 36.9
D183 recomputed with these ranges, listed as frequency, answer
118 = 39.8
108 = 38.2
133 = 38.3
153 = 36.9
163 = 36.2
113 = 39.8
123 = 39.7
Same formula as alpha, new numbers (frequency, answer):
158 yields 35.8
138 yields 37.5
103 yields 38.2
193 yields 37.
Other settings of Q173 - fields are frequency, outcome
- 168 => 35.8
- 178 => 35.9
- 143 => 37.1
